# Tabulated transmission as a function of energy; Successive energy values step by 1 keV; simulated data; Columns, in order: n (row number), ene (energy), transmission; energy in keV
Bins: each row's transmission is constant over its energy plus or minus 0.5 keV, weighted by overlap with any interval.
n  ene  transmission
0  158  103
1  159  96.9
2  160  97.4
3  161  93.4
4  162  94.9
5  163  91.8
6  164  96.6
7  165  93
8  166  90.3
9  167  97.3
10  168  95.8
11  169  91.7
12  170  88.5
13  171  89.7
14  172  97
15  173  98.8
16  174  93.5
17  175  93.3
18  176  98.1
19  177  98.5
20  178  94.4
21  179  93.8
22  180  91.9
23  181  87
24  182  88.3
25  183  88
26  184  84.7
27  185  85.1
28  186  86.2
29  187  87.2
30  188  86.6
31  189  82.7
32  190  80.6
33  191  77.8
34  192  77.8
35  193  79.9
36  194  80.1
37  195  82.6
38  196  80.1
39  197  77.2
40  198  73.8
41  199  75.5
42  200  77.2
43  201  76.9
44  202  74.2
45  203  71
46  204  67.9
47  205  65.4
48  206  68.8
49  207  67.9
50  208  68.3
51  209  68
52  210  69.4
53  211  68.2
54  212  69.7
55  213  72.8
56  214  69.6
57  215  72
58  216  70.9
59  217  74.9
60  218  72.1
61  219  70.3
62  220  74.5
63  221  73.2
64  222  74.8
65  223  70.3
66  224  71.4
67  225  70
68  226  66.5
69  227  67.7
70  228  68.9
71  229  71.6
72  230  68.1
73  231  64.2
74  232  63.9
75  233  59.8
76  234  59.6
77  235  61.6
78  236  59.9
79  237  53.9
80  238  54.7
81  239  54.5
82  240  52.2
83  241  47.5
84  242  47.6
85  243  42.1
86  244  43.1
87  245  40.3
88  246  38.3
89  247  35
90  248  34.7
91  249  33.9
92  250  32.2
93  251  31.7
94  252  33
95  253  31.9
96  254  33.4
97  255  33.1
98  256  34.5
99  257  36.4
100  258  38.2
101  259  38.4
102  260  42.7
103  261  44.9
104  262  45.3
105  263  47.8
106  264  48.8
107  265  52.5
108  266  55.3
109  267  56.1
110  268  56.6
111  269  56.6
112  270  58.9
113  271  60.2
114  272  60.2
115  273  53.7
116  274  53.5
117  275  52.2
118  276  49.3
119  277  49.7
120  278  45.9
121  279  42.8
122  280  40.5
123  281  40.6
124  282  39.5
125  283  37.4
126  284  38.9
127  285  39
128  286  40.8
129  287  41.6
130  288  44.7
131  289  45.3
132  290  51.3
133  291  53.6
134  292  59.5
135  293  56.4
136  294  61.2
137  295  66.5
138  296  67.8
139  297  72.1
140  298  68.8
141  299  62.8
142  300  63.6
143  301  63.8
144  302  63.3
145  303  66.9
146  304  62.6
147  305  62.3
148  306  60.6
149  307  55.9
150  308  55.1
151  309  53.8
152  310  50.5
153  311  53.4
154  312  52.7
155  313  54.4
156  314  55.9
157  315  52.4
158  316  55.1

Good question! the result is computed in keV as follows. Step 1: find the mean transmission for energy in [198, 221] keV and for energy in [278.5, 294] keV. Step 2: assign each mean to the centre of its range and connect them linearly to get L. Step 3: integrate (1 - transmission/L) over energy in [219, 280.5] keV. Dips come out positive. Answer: 6.5 keV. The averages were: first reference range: 71.3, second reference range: 45.3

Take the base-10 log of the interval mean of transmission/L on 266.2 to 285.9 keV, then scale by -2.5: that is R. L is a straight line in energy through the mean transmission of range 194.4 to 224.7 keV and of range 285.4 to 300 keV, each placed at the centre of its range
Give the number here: 0.22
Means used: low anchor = 72.3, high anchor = 56.7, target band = 49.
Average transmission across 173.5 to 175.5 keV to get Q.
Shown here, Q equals 93.4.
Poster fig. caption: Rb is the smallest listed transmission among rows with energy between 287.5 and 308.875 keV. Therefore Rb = 44.7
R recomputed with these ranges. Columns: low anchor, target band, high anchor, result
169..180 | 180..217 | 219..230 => 0.09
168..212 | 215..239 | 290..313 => 0.12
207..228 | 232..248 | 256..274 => 0.22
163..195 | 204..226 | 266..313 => 0.11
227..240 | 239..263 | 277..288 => 0.35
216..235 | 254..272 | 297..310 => 0.35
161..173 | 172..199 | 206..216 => -0.04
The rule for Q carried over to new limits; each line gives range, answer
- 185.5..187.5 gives 86.7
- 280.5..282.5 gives 40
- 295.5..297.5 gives 69.9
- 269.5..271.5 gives 59.5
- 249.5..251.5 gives 32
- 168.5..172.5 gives 91.7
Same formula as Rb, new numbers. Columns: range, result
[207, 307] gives 31.7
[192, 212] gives 65.4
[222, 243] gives 42.1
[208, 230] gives 66.5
